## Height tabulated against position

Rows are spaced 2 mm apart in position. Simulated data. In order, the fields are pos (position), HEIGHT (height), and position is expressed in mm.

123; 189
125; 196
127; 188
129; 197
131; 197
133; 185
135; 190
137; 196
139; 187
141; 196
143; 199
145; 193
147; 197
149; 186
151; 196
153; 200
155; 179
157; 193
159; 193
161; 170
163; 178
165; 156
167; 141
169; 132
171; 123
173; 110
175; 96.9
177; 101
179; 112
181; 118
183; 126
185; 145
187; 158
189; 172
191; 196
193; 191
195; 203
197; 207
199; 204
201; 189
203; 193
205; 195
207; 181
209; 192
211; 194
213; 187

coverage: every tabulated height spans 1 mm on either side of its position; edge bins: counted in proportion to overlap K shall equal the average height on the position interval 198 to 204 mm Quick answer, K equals 195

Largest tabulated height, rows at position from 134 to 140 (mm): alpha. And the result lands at 196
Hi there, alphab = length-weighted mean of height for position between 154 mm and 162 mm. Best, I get 184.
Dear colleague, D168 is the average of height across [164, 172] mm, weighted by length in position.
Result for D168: 138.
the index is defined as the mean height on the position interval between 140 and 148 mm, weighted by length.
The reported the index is 196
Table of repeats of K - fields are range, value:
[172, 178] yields 103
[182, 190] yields 150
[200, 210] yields 190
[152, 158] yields 191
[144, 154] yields 194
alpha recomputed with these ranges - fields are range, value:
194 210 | 207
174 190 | 172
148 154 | 200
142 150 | 199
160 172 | 178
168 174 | 132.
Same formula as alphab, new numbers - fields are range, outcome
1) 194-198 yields 205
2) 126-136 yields 191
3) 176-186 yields 120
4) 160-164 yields 174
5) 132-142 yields 191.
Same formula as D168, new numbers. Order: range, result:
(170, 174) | 116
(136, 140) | 192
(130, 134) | 191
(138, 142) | 192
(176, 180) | 106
